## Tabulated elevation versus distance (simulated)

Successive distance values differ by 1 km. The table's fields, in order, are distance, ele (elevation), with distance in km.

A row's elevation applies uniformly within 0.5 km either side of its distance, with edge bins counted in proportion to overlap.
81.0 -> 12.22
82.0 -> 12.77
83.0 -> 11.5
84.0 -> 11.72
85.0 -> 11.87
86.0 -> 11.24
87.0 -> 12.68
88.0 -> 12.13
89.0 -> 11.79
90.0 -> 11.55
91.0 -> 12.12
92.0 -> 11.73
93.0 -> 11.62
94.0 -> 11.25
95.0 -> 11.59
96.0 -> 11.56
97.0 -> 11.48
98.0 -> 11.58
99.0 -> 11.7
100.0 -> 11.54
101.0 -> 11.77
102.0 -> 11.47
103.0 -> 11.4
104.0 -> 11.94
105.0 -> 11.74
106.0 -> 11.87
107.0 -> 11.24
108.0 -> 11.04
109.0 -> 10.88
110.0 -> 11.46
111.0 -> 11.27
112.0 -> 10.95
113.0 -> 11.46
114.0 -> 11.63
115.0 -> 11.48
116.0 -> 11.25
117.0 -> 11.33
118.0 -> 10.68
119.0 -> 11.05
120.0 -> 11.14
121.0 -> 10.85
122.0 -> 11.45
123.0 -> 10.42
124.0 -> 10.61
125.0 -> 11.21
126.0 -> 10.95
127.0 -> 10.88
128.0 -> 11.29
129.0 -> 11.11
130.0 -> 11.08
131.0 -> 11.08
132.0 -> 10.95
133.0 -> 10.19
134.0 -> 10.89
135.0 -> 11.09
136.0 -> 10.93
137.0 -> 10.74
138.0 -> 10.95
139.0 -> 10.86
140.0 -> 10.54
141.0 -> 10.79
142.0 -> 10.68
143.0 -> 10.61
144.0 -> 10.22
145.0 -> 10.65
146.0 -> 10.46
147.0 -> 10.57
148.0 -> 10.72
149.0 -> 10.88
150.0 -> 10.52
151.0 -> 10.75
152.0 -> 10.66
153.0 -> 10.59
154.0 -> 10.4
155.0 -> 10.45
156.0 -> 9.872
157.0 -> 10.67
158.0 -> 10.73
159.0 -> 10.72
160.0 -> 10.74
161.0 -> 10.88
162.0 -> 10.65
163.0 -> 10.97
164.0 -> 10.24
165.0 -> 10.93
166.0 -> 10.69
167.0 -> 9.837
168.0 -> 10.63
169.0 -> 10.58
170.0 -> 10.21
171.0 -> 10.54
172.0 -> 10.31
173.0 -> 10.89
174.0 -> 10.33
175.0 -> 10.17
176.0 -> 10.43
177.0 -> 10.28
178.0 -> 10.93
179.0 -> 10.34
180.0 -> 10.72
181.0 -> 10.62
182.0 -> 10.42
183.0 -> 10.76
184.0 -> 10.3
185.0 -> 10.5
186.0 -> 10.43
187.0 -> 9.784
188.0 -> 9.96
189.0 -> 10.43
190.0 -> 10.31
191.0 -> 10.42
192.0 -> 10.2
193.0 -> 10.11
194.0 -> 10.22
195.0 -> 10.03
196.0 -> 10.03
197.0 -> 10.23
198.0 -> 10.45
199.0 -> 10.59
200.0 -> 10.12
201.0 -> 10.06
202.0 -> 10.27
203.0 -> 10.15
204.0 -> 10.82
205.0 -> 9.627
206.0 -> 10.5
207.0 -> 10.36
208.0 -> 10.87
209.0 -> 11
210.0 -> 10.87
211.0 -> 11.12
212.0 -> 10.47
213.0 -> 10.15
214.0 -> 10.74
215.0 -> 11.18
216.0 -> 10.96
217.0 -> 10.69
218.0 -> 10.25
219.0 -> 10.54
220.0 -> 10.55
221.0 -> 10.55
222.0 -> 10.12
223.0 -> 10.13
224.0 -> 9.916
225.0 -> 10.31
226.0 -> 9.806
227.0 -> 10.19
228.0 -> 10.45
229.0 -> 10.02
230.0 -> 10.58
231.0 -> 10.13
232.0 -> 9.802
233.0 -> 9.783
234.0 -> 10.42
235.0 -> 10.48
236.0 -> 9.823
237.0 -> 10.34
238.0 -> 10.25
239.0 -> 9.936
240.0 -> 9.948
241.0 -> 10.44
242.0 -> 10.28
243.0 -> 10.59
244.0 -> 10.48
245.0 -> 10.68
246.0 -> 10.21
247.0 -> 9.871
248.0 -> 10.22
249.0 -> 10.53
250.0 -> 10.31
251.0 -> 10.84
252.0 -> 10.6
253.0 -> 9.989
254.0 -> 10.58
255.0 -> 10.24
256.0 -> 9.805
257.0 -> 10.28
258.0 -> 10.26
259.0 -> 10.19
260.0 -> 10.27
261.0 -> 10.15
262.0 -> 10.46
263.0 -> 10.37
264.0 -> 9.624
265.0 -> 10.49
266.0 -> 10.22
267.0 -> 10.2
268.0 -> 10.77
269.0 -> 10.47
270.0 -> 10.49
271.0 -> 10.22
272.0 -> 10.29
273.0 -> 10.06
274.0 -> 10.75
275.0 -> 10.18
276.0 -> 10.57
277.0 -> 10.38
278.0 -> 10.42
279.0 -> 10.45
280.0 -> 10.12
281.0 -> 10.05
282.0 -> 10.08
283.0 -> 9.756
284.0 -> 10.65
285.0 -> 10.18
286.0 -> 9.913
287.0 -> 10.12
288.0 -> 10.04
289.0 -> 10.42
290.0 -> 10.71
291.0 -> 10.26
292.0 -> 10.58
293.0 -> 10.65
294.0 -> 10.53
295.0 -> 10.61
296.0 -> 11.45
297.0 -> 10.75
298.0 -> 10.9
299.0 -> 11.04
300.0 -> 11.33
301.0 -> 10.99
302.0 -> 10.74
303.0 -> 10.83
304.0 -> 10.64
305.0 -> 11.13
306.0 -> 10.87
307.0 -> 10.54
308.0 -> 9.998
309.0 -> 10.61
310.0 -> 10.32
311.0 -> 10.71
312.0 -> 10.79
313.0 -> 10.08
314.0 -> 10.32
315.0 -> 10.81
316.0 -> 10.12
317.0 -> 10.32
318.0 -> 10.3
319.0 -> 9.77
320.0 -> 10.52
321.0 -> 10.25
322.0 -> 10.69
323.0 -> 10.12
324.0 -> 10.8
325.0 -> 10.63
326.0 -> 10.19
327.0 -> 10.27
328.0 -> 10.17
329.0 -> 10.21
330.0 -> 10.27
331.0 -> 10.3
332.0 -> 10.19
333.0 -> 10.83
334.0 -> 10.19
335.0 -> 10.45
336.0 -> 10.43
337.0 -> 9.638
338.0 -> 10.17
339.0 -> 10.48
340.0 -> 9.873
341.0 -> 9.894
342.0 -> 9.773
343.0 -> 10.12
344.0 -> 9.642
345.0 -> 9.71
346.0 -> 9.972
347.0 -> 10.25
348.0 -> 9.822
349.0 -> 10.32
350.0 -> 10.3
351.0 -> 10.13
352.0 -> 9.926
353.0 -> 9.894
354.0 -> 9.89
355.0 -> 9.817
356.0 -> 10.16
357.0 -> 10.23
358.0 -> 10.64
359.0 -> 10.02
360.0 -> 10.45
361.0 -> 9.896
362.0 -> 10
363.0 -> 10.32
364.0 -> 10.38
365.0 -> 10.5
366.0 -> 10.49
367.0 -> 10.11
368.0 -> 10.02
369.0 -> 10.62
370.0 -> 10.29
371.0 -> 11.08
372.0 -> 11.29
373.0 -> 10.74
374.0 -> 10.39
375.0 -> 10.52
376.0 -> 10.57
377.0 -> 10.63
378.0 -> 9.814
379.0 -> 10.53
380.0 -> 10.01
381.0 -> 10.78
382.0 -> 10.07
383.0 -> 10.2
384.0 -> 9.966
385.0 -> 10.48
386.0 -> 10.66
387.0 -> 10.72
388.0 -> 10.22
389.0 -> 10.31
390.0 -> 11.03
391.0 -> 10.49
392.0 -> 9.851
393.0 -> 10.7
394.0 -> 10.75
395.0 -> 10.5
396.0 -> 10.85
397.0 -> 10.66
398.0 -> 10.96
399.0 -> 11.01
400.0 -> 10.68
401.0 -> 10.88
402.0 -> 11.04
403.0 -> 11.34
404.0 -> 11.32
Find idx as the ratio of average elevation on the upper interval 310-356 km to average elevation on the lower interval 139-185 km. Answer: 0.97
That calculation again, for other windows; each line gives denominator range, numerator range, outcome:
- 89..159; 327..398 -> 0.93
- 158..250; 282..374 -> 1.00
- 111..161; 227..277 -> 0.95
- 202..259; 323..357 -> 0.98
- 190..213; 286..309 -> 1.03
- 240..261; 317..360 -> 0.99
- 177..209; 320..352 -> 0.99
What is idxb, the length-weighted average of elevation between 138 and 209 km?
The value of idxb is 10.5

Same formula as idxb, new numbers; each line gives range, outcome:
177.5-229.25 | 10.4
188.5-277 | 10.3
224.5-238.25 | 10.2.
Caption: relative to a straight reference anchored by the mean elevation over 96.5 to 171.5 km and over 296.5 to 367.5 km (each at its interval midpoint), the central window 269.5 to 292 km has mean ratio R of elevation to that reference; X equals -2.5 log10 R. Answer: 0.02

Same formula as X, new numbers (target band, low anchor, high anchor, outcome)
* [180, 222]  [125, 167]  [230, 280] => 0.01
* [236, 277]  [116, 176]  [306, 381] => 0.02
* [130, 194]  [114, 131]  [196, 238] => 0.02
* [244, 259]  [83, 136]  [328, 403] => 0.05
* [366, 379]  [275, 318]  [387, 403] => 0.01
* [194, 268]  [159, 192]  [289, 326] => 0.02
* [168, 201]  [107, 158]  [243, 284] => 0.03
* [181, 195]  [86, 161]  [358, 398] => 0.06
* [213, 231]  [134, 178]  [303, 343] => 0.01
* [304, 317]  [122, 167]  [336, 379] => -0.02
